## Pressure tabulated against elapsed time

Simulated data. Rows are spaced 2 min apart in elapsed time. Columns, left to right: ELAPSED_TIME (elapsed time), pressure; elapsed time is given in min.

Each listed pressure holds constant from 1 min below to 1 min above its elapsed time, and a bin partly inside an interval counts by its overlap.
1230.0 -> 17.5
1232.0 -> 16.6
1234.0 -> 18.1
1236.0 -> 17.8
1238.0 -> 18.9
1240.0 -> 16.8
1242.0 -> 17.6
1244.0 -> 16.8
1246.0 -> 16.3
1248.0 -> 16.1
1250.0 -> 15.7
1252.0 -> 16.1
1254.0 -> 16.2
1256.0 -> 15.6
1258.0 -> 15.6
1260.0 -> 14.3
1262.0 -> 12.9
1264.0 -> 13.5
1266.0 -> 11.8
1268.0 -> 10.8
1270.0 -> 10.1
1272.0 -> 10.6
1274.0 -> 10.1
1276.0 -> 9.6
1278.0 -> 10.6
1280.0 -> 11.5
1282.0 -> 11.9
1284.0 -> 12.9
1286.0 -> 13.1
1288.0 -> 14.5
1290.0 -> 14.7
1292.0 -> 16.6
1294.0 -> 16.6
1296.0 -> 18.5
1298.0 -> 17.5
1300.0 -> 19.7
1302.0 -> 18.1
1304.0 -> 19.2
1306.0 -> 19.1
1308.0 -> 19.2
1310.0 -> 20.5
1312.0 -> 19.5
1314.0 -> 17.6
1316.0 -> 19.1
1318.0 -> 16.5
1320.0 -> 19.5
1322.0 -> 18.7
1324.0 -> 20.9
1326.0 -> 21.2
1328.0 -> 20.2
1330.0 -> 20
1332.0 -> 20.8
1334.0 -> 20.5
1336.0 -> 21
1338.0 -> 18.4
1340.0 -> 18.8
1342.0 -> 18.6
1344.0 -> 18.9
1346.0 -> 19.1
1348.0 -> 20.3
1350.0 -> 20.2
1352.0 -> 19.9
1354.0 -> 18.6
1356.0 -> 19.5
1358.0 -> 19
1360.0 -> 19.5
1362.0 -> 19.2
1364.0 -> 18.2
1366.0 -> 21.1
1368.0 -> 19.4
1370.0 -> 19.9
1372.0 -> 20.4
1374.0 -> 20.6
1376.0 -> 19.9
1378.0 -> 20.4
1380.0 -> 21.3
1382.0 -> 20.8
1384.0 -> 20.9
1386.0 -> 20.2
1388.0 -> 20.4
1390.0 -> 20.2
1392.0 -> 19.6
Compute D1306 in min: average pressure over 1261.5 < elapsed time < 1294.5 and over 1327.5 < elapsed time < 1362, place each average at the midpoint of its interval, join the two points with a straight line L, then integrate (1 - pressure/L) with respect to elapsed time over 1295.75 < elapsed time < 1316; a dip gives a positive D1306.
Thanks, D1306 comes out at -4.7 min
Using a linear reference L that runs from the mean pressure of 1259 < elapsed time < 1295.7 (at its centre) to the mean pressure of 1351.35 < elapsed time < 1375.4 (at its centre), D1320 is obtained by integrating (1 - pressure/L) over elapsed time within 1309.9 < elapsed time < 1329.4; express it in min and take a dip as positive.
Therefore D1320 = -3.94 min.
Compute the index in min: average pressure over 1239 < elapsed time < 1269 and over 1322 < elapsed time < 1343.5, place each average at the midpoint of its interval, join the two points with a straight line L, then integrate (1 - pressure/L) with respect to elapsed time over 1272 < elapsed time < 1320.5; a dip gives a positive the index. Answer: 5.1 min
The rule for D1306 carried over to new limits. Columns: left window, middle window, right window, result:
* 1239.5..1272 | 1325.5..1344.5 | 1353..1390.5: -1.64 min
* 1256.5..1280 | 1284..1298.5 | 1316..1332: -0.53 min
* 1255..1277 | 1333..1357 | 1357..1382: -1.82 min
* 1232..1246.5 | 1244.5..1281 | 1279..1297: 6.50 min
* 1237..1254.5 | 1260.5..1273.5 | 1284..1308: 3.99 min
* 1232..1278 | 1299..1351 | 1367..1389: -4.64 min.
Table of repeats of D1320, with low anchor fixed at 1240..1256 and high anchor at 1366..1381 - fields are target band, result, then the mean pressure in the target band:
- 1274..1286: 4.17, 11.4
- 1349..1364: 0.35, 19.3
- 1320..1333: -0.96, 20.2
